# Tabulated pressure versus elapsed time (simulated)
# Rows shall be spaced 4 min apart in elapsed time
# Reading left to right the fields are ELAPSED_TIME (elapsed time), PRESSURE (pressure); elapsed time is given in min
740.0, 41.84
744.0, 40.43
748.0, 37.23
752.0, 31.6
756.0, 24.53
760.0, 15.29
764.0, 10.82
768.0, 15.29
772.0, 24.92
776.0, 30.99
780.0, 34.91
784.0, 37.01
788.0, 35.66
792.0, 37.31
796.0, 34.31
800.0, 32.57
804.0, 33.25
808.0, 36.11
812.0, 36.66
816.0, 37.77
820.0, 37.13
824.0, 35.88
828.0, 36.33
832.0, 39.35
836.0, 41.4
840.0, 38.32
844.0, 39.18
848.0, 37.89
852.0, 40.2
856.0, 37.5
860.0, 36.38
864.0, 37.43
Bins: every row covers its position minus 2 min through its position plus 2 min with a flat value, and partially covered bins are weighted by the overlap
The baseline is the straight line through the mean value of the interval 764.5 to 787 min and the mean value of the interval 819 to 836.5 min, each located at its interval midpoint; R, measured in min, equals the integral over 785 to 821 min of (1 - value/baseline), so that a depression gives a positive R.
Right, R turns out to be -3.0 min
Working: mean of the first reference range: 27.7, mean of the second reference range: 37.8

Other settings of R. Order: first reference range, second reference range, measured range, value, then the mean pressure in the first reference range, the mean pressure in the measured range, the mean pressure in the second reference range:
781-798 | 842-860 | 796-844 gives 0.57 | 36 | 36.8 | 38.4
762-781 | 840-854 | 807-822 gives -2.35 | 22.8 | 37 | 39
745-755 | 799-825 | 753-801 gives 9.75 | 34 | 27.8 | 35.7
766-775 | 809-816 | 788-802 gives -2.16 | 21.3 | 34.9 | 36.9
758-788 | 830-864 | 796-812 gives -1.90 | 24.9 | 34.4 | 38.7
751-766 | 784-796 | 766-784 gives 0.79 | 19.8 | 27.7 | 36.2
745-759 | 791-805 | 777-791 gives -1.04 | 30.7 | 35.6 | 34.2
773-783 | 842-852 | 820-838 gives -0.43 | 32.6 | 38.1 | 38.9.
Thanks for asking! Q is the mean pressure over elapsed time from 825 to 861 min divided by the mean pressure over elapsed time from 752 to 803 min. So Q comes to 1.37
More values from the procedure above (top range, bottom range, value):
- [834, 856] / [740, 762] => 1.27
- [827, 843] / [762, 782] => 1.67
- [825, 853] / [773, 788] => 1.15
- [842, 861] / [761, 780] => 1.76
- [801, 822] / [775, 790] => 1.03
